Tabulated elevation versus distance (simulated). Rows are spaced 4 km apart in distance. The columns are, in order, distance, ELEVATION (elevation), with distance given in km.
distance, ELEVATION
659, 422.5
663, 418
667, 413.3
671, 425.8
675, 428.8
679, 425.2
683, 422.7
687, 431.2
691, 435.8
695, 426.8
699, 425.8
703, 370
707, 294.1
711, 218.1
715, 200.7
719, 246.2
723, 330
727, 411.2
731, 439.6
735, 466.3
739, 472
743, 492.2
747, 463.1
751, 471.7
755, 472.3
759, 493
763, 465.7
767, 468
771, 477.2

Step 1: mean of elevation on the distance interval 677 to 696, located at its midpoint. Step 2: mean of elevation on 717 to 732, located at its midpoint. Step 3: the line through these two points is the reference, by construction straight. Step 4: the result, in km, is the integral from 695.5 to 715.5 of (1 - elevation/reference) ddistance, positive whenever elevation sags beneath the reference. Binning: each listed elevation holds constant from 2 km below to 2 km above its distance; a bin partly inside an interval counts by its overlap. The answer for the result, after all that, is 3.8 km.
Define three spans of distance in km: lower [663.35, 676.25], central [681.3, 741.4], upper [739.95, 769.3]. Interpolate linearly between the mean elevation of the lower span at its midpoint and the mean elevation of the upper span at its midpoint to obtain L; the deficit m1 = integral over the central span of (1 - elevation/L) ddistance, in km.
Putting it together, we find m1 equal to 9.97 km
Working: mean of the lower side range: 422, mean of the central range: 373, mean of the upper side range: 475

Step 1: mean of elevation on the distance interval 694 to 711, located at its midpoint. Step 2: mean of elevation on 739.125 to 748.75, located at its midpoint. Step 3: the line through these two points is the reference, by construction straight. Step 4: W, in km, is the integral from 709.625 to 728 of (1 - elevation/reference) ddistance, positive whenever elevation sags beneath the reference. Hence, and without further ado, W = 5.9 km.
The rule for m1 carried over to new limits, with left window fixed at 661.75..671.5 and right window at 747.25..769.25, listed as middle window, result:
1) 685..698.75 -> 0.09 km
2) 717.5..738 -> 3.11 km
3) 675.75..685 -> 0.04 km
